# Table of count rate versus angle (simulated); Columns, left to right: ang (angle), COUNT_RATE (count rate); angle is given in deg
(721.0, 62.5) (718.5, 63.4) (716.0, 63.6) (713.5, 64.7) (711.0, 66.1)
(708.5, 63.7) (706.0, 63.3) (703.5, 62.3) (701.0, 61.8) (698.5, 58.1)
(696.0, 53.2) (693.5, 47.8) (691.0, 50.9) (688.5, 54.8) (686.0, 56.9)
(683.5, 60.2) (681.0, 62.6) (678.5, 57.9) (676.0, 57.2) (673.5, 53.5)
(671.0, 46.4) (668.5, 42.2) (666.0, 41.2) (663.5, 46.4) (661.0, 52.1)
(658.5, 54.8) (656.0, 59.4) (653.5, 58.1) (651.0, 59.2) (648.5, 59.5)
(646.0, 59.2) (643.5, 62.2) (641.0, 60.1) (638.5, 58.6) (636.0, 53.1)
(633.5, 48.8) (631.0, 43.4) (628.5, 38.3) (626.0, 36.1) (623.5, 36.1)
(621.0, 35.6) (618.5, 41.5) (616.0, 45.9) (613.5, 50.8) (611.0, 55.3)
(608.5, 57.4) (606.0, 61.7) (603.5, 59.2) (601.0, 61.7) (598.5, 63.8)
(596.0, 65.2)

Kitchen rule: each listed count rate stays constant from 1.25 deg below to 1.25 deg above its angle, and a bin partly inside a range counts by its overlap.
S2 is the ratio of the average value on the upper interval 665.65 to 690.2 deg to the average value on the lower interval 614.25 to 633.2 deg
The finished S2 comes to 1.3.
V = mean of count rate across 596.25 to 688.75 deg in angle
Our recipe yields 52.8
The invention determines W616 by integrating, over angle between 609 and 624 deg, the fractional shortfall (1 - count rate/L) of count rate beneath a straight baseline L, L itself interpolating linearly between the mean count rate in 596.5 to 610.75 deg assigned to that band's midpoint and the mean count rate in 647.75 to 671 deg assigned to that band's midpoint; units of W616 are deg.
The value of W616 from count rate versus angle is 3.4 deg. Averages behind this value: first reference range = 60.6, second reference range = 52.1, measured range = 45.3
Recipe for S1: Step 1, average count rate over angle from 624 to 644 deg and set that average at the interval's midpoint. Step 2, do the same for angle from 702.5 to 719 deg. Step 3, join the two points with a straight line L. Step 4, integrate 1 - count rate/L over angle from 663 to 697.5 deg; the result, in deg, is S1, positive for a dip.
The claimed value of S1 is 3.4 deg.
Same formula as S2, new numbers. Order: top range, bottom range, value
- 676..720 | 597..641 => 1.18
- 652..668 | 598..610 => 0.85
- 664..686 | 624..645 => 1.06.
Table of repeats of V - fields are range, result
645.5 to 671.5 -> 52.6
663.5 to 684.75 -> 52.3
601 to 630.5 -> 47.6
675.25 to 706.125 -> 57.3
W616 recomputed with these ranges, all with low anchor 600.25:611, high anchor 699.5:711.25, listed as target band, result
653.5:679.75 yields 4.35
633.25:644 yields 0.66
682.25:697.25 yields 2.05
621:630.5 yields 3.62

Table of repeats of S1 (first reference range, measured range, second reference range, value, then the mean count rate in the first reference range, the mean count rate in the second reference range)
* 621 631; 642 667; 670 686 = -4.1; 37.5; 56.5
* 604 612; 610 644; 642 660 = 6.6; 58.3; 58.8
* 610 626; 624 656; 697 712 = -3.0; 43.4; 62.3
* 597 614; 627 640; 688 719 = 2.4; 59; 59.5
